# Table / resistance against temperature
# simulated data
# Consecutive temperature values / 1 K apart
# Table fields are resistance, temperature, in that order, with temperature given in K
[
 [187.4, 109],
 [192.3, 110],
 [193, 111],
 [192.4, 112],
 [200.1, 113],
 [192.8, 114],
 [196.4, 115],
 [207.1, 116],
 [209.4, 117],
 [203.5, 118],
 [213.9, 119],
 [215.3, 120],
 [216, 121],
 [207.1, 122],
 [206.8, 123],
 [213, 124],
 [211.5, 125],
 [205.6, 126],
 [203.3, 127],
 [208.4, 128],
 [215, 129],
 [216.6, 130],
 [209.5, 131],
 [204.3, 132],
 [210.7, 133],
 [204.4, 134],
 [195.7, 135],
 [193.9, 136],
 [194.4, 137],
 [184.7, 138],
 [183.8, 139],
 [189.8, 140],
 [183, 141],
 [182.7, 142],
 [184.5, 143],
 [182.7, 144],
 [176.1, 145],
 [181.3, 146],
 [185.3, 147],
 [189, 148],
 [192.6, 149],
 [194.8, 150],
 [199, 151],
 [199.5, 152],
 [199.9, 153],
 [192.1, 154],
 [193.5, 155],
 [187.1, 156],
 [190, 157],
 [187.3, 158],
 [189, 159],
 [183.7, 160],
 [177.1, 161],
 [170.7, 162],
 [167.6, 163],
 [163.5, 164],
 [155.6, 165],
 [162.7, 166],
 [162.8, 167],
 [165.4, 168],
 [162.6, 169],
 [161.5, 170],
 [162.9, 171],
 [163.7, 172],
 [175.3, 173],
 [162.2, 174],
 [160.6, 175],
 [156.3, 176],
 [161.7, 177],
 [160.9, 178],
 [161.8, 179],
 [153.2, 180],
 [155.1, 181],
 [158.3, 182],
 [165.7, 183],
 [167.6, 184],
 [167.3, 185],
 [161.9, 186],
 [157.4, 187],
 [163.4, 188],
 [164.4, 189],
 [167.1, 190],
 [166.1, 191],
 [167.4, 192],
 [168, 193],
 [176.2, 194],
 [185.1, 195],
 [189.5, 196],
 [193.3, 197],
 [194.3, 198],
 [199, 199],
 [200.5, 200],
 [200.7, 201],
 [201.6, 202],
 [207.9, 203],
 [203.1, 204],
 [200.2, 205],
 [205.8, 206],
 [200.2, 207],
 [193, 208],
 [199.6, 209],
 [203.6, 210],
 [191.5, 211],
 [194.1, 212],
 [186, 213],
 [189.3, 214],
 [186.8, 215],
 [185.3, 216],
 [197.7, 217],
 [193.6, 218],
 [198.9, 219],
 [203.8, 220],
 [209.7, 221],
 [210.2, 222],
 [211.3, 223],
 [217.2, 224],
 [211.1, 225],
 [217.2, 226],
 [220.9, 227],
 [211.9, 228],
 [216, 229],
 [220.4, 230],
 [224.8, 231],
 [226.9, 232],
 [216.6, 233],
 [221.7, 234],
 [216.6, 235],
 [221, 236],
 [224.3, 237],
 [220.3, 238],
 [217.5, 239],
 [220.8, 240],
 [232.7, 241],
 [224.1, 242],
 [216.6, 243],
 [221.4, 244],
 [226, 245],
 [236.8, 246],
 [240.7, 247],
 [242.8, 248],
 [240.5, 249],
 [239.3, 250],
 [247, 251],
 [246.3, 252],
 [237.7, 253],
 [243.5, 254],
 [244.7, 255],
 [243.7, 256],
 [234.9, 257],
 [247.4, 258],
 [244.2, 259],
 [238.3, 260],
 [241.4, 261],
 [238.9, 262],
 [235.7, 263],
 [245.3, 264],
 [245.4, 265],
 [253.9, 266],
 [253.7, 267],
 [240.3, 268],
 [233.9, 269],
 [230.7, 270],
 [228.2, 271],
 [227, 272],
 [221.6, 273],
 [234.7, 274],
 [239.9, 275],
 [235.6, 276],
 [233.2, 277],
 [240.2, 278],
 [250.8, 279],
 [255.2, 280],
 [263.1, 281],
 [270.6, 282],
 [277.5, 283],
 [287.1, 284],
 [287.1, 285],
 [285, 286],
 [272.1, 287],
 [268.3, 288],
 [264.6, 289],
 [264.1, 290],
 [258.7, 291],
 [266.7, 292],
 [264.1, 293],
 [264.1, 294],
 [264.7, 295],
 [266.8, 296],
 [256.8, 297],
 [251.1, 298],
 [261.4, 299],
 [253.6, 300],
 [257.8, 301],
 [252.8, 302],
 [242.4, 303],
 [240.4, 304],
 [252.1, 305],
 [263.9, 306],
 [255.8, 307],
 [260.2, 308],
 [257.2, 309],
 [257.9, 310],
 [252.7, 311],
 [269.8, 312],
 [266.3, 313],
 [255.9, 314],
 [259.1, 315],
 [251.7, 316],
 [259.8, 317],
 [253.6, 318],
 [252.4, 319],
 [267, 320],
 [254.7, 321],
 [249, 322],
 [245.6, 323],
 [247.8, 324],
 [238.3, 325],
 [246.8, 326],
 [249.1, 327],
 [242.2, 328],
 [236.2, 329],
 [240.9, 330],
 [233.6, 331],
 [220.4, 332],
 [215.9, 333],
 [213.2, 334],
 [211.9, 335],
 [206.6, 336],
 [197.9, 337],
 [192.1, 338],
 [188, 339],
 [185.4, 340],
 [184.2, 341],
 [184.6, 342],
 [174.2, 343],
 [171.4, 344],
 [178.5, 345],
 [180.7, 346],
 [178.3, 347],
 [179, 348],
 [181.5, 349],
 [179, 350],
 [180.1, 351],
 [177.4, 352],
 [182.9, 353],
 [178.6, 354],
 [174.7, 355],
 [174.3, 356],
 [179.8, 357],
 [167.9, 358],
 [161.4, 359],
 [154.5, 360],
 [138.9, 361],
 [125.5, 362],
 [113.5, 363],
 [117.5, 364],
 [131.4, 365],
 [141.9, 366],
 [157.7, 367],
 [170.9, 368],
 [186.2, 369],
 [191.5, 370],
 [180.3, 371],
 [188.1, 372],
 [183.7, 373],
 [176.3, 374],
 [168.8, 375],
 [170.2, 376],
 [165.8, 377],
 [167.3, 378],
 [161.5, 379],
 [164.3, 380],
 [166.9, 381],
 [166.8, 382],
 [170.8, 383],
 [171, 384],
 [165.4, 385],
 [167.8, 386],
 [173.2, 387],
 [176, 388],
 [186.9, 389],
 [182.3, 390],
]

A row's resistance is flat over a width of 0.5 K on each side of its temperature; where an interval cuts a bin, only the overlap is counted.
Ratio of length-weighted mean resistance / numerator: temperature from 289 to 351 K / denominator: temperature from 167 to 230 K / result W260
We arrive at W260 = 1.27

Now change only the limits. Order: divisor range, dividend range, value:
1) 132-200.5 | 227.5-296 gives 1.36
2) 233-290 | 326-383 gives 0.75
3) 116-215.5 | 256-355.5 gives 1.27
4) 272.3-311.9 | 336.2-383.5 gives 0.66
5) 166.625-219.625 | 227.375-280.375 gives 1.31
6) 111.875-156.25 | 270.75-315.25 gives 1.29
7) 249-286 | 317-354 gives 0.86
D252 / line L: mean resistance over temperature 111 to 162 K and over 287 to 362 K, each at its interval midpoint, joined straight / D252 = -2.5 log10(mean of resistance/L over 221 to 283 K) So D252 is -0.09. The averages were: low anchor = 197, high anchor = 225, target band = 233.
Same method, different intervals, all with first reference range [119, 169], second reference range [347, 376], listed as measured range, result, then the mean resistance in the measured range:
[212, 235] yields -0.14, 208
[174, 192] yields 0.16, 162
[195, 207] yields -0.08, 199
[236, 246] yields -0.23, 223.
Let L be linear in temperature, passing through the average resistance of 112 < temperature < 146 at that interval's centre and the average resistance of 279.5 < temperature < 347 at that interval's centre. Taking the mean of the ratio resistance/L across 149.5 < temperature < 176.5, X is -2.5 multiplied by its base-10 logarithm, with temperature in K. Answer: 0.18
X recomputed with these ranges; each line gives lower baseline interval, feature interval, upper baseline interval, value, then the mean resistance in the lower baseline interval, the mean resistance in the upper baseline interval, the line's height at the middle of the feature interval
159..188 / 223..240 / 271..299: -0.031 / 164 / 258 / 213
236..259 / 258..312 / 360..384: -0.195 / 234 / 161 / 212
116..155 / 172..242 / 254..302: 0.174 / 199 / 252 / 226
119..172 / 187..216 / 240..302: 0.147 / 190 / 248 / 216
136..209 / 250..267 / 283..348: -0.128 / 179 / 241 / 216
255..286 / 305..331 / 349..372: -0.242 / 247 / 163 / 203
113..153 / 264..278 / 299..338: -0.018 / 199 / 245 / 233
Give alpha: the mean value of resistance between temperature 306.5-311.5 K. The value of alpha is 257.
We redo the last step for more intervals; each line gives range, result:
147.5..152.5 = 195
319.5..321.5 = 261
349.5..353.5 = 180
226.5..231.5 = 219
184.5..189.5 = 163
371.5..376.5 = 177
